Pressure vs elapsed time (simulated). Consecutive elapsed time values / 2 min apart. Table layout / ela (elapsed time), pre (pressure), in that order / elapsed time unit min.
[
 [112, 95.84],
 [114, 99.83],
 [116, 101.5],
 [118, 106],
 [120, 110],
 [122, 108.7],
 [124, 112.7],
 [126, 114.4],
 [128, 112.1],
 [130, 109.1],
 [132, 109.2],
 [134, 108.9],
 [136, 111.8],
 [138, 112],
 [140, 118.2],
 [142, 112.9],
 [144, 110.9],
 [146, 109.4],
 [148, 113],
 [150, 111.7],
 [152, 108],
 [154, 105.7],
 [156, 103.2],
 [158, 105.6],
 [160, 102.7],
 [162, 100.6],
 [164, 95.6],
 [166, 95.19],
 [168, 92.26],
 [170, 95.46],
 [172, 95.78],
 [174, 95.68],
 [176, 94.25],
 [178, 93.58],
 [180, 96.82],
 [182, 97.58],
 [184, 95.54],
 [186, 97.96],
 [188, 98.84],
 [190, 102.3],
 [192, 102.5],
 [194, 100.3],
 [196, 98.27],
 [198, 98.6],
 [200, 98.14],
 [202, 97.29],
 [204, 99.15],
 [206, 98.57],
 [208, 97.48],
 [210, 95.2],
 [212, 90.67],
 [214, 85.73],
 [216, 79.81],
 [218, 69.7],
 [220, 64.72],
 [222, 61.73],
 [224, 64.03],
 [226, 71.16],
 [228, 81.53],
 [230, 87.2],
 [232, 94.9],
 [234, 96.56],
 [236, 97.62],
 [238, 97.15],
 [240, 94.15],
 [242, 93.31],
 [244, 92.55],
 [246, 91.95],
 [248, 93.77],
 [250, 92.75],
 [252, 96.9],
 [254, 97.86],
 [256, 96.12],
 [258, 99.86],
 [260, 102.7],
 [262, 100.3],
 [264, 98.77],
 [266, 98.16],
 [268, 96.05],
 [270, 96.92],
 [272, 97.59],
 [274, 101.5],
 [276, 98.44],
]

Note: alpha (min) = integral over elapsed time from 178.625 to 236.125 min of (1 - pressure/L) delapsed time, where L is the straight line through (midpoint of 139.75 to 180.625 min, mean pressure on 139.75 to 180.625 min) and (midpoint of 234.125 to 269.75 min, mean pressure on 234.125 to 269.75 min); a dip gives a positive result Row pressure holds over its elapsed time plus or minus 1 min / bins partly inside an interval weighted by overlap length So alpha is 5.32 min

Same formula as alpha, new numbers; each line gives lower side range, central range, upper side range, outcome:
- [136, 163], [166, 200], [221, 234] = -0.61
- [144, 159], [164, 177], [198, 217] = 1.07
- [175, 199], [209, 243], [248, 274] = 4.89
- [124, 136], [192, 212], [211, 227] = -4.31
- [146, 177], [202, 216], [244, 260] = 0.68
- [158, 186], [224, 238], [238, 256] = 1.15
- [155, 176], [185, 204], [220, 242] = -1.55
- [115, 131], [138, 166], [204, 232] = -1.73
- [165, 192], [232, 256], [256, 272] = 0.78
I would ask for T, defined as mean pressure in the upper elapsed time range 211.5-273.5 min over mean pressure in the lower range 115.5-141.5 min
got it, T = 0.8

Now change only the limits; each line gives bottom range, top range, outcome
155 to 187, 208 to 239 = 0.85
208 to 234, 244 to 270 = 1.21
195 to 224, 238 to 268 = 1.10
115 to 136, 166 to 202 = 0.89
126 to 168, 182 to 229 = 0.83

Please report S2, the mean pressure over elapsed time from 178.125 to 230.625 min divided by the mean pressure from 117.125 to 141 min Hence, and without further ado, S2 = 0.8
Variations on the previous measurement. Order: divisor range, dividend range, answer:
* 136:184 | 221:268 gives 0.89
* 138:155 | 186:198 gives 0.90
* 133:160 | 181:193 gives 0.90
